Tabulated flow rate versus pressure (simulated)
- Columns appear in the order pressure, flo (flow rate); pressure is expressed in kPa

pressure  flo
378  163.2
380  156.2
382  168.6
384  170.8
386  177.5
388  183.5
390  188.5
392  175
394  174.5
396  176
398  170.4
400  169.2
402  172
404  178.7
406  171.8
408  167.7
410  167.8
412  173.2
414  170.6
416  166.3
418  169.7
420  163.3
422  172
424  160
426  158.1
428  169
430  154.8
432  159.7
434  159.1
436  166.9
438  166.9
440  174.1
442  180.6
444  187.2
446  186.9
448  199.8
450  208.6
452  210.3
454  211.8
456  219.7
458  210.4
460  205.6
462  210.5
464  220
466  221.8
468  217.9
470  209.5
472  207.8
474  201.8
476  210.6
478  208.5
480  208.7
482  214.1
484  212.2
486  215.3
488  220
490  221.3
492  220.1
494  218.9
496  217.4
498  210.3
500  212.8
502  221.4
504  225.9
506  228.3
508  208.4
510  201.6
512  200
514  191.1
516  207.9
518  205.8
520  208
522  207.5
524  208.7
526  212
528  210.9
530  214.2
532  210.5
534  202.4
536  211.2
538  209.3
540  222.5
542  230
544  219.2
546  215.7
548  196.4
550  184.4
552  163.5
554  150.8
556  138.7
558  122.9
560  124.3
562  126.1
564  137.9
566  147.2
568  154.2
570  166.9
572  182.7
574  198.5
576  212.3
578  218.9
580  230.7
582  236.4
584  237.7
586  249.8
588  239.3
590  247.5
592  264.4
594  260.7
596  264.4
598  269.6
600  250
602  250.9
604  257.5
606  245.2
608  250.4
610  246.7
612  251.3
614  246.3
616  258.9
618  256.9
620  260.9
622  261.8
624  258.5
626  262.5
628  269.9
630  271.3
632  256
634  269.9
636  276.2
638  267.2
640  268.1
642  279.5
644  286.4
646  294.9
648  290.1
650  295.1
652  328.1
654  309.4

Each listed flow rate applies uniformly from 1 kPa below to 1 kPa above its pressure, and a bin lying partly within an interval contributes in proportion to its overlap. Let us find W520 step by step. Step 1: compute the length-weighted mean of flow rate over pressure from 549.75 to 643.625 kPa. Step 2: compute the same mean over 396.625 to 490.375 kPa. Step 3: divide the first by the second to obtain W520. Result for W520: 1.2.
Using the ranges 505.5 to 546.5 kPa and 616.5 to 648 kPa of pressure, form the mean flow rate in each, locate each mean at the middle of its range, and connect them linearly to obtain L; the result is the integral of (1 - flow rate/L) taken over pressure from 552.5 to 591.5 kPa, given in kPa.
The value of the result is 8.4 kPa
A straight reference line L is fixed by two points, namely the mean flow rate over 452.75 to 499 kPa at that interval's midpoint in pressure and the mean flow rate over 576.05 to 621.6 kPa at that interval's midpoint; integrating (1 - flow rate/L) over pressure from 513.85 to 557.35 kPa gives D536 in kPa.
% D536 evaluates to 5.68 kPa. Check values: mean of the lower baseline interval 214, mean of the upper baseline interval 249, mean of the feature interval 201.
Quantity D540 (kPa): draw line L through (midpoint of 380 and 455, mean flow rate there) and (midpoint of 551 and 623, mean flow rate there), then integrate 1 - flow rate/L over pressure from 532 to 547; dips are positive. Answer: -0.8 kPa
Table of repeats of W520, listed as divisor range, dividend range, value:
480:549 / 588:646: 1.23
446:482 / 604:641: 1.24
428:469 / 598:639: 1.34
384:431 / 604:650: 1.55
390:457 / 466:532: 1.20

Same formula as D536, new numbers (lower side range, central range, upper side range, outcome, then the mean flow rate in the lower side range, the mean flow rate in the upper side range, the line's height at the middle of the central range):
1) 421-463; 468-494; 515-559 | -3.2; 184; 198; 190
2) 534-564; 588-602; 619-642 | -1.8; 179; 266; 228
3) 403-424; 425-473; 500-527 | -2.1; 170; 210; 184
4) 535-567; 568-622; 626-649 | -3.2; 175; 275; 226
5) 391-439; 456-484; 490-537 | -2.8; 168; 211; 192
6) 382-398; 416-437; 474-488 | 3.0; 177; 211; 191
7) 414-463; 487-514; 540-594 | -3.9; 182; 194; 188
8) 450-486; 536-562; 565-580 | 1.6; 212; 186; 192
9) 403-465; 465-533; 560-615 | -4.7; 181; 222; 199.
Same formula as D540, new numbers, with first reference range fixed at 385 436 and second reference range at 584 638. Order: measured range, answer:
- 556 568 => 5.2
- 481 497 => -1.0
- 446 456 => -1.0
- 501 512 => -0.2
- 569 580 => 1.9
